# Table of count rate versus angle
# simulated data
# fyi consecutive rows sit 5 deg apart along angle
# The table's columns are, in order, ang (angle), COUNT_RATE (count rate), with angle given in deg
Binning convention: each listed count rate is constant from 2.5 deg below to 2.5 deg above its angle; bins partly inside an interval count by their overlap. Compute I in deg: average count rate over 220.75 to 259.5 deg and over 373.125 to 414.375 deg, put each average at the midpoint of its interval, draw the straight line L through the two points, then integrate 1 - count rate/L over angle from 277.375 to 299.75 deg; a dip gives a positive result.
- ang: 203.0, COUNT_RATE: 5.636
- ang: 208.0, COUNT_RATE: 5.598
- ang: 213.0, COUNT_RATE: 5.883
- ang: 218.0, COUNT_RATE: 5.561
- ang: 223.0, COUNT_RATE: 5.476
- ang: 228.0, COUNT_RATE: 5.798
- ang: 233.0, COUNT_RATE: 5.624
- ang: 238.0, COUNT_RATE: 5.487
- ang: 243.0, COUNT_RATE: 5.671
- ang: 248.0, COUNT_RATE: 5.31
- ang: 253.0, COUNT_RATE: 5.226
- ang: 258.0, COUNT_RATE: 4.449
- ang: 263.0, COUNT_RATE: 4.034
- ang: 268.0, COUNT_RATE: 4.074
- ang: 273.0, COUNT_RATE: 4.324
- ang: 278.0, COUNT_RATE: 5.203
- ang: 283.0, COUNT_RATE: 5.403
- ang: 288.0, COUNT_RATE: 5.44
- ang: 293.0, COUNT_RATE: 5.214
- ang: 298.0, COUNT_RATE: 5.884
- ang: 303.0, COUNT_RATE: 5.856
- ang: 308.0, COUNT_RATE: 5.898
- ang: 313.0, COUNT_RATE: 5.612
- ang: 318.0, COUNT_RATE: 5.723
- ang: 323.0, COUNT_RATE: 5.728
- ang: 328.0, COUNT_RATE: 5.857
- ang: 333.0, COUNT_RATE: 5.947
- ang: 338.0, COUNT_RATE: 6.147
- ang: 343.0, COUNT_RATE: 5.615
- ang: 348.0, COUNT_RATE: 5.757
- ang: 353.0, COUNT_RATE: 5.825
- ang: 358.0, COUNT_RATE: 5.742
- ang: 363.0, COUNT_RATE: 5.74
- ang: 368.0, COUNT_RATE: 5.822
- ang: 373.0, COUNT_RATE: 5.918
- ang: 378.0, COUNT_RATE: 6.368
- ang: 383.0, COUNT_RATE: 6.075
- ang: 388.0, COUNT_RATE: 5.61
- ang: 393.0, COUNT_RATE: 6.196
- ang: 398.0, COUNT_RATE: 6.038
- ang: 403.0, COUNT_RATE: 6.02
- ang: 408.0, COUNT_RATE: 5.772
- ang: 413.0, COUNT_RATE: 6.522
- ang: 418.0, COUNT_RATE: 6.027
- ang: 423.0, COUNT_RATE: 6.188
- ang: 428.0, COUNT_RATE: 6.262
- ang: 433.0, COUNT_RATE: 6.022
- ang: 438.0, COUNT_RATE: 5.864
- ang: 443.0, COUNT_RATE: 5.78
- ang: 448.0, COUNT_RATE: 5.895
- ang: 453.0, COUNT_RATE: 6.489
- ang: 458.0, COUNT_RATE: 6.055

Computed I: 0.7 deg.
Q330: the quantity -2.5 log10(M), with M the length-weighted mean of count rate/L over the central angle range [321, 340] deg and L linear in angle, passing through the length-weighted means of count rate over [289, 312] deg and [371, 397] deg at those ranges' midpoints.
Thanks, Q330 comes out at -0.02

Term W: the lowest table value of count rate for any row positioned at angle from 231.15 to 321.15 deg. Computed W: 4.034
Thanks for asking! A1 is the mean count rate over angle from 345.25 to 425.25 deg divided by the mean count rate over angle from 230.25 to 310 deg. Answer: 1.15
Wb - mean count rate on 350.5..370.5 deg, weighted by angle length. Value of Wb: 5.78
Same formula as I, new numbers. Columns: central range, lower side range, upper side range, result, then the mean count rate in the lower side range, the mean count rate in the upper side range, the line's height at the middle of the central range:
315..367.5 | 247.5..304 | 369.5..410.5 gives -2.2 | 5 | 6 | 5.57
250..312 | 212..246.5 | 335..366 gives 6.6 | 5.62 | 5.81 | 5.7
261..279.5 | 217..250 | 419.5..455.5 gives 4.2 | 5.56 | 6.07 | 5.66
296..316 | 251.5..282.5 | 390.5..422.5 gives -3.2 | 4.58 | 6.1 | 5.01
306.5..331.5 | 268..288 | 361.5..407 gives -2.1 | 4.92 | 5.97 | 5.33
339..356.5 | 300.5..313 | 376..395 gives 0.5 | 5.82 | 6.05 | 5.94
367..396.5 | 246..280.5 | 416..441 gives -1.8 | 4.65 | 6.07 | 5.67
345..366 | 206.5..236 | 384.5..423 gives 0.6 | 5.66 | 6.04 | 5.94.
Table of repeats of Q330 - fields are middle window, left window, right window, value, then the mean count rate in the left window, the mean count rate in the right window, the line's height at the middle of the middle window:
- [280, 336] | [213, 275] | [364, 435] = -0.035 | 5.12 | 6.05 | 5.51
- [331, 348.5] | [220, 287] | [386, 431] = -0.045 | 5.09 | 6.08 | 5.64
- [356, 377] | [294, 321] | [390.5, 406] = 0.022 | 5.76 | 6.07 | 5.96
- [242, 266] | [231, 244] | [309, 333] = 0.154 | 5.58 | 5.76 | 5.62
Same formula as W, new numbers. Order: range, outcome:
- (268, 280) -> 4.074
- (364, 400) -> 5.61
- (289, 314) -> 5.214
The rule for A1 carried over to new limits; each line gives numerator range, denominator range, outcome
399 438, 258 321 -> 1.17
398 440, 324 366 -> 1.04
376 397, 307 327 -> 1.06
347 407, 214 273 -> 1.15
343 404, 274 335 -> 1.05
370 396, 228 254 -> 1.09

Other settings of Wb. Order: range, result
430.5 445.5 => 5.89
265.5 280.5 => 4.53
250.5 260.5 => 4.84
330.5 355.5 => 5.86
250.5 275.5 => 4.42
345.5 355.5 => 5.79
